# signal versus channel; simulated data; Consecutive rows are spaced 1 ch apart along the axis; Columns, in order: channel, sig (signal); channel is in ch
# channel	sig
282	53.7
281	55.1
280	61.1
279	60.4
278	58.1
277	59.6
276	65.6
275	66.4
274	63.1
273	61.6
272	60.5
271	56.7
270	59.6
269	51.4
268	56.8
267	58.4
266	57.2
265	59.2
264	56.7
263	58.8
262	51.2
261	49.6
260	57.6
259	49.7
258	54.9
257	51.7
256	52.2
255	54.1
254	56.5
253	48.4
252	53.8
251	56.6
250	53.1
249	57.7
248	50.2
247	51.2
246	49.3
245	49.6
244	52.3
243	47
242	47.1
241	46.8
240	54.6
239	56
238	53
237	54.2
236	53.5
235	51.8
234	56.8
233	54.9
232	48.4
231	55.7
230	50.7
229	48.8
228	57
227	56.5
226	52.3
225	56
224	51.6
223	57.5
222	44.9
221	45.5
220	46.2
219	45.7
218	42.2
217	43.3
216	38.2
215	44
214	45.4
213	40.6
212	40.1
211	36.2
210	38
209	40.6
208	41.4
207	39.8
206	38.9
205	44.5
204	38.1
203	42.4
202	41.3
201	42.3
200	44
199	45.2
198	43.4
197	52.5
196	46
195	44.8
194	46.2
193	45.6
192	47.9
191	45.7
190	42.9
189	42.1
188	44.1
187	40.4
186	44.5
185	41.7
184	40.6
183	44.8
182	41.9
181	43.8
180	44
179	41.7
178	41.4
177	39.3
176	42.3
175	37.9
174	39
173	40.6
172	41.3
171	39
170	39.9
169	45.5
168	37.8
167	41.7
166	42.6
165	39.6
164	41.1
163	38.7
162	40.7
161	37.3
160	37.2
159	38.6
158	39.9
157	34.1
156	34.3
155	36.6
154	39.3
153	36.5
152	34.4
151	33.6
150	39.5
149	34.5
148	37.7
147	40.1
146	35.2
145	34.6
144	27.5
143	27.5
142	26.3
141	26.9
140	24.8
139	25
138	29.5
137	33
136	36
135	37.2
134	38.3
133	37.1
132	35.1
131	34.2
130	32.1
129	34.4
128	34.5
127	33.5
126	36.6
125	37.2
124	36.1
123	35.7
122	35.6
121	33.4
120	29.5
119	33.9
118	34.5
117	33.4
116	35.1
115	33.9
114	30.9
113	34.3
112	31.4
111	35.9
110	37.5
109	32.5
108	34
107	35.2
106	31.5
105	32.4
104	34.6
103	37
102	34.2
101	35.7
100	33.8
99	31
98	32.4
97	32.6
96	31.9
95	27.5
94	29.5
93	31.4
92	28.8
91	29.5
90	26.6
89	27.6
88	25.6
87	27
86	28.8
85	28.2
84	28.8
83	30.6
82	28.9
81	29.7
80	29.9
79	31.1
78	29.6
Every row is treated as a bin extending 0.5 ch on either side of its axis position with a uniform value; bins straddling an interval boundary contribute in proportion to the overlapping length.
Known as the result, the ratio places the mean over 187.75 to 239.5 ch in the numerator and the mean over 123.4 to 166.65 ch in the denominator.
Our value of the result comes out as 1.3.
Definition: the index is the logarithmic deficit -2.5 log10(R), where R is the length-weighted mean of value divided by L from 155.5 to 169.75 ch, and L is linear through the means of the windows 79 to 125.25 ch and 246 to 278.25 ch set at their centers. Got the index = 0.05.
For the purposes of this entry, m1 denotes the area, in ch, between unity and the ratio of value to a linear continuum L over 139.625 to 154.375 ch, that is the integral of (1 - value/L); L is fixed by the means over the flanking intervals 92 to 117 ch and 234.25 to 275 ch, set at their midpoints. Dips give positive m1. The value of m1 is 2.2 ch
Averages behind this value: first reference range 33.1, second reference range 54.3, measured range 33.2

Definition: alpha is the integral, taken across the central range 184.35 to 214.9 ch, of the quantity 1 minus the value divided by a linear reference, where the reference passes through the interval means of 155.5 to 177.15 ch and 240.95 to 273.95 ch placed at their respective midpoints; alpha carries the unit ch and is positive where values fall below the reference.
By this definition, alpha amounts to 1.3 ch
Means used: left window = 39.5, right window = 54.1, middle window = 42.9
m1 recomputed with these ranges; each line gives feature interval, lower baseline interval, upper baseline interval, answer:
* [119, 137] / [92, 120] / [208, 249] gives 0.5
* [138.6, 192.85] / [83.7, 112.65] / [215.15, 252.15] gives 3.7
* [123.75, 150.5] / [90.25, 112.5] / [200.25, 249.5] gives 2.5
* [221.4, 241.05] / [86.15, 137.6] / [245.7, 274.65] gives -0.9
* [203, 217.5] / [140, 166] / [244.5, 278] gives 1.7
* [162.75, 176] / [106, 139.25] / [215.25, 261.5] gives 0.2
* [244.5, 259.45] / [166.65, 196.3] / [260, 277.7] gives 0.7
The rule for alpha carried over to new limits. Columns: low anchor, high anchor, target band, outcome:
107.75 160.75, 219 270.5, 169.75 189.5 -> 0.2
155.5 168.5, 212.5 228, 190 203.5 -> -0.3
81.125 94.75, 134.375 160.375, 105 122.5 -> -1.6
